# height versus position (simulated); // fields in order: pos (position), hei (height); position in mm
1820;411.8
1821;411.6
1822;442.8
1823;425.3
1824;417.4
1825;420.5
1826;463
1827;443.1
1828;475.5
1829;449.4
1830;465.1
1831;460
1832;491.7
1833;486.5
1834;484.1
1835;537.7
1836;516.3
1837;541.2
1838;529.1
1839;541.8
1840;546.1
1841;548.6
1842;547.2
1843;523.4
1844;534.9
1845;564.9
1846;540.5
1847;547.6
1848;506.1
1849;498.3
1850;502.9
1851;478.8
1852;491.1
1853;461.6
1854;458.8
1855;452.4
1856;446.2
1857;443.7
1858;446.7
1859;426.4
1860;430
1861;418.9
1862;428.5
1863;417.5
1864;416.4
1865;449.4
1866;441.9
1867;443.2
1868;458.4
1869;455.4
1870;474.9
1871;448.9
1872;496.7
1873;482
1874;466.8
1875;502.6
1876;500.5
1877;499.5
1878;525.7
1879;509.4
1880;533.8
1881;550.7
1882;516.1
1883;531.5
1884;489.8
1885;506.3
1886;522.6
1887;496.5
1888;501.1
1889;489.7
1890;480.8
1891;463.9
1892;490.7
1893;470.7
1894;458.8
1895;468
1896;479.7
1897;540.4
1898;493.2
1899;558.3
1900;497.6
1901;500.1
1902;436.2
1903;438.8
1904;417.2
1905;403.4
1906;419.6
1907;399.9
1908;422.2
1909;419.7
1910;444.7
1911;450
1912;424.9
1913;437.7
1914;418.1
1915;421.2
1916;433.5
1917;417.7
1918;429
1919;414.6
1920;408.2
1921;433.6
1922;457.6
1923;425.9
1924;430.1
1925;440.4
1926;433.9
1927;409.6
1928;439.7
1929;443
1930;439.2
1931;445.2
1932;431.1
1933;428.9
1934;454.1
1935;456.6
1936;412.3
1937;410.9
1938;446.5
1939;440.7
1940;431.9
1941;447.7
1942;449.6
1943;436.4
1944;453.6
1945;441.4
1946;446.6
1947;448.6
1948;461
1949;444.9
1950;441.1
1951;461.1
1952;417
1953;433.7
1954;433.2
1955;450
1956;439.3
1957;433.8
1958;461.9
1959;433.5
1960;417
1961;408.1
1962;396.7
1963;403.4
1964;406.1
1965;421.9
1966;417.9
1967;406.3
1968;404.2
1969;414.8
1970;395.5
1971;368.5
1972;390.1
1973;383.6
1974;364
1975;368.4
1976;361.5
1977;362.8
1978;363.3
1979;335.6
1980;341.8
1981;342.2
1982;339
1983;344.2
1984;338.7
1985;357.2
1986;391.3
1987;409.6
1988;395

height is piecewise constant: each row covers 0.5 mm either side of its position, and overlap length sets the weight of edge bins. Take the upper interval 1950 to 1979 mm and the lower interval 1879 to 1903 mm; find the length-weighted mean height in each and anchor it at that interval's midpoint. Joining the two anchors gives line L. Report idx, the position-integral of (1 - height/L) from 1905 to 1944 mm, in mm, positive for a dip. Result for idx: 2.08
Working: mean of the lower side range 498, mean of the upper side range 407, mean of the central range 432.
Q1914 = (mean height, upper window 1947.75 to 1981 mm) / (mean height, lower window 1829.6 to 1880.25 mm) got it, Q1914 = 0.83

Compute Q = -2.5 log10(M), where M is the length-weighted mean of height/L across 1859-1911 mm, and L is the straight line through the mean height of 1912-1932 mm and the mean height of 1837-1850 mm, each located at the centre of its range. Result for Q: 0.02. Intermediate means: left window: 535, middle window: 472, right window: 430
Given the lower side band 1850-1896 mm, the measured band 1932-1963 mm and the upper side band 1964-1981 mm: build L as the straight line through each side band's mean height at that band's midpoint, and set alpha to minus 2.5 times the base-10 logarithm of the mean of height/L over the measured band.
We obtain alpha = -0.09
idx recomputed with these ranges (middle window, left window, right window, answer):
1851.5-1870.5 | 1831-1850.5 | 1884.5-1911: 2.23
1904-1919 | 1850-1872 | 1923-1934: 0.50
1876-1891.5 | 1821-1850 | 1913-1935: -1.55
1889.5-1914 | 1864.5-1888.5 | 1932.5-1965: 0.74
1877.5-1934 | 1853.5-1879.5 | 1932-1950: -1.30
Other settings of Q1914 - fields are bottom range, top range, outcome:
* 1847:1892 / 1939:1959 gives 0.93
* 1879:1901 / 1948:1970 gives 0.85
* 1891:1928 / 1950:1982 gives 0.90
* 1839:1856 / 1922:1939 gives 0.85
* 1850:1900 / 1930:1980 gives 0.88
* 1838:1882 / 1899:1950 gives 0.90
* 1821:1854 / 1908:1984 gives 0.85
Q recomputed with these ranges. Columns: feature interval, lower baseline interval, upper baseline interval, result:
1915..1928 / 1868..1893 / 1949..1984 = 0.053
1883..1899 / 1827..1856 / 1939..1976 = -0.054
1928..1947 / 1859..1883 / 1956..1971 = -0.022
